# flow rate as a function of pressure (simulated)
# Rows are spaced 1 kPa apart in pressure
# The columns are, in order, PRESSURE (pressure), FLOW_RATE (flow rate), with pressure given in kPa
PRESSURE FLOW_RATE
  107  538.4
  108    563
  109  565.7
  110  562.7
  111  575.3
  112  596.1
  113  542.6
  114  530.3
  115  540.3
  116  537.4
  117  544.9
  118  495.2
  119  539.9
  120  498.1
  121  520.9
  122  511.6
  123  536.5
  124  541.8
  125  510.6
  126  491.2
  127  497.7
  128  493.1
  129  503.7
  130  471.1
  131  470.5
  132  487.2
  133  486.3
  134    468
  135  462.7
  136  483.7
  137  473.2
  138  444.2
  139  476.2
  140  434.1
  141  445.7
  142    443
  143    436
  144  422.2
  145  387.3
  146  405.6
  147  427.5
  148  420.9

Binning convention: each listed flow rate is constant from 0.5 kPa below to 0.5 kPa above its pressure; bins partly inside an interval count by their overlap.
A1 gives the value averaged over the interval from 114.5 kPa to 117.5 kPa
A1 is 541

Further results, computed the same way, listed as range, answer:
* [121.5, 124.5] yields 530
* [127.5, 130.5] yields 489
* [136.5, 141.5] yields 455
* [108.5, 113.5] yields 568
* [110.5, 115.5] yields 557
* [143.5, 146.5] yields 405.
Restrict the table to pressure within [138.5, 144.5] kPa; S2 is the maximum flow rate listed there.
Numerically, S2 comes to 476.2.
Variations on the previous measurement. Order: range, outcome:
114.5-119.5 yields 544.9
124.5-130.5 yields 510.6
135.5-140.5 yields 483.7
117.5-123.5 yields 539.9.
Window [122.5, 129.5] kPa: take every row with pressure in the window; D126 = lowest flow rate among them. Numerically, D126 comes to 491.2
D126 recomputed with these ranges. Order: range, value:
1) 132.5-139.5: 444.2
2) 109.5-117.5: 530.3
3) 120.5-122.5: 511.6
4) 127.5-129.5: 493.1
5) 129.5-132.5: 470.5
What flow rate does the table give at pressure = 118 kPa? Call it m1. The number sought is 495.2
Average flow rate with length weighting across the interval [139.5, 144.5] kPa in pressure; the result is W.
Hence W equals 436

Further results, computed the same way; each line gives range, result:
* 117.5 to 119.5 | 518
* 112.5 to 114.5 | 536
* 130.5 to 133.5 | 481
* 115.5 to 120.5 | 523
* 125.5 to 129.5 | 496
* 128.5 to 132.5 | 483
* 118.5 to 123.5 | 521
